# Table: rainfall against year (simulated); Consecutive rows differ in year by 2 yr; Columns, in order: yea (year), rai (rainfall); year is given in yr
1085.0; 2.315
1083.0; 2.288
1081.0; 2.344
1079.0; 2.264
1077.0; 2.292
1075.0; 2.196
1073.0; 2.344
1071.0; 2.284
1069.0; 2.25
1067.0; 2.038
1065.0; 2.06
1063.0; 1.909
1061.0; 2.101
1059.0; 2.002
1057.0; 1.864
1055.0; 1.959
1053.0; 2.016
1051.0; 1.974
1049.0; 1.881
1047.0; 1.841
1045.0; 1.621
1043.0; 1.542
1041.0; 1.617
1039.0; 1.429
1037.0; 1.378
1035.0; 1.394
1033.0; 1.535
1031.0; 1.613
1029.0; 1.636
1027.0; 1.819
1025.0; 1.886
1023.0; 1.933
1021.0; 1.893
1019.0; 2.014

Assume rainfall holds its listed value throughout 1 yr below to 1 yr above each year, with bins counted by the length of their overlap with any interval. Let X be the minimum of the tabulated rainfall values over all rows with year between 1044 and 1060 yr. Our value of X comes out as 1.621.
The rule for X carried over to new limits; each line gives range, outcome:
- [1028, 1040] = 1.378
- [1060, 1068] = 1.909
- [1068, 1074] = 2.25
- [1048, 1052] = 1.881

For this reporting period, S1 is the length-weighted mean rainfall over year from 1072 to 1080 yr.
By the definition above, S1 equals 2.27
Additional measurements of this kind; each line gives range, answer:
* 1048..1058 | 1.94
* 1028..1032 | 1.62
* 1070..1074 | 2.31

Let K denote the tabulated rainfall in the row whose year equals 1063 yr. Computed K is 1.909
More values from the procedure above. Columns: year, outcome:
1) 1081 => 2.344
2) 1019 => 2.014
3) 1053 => 2.016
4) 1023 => 1.933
